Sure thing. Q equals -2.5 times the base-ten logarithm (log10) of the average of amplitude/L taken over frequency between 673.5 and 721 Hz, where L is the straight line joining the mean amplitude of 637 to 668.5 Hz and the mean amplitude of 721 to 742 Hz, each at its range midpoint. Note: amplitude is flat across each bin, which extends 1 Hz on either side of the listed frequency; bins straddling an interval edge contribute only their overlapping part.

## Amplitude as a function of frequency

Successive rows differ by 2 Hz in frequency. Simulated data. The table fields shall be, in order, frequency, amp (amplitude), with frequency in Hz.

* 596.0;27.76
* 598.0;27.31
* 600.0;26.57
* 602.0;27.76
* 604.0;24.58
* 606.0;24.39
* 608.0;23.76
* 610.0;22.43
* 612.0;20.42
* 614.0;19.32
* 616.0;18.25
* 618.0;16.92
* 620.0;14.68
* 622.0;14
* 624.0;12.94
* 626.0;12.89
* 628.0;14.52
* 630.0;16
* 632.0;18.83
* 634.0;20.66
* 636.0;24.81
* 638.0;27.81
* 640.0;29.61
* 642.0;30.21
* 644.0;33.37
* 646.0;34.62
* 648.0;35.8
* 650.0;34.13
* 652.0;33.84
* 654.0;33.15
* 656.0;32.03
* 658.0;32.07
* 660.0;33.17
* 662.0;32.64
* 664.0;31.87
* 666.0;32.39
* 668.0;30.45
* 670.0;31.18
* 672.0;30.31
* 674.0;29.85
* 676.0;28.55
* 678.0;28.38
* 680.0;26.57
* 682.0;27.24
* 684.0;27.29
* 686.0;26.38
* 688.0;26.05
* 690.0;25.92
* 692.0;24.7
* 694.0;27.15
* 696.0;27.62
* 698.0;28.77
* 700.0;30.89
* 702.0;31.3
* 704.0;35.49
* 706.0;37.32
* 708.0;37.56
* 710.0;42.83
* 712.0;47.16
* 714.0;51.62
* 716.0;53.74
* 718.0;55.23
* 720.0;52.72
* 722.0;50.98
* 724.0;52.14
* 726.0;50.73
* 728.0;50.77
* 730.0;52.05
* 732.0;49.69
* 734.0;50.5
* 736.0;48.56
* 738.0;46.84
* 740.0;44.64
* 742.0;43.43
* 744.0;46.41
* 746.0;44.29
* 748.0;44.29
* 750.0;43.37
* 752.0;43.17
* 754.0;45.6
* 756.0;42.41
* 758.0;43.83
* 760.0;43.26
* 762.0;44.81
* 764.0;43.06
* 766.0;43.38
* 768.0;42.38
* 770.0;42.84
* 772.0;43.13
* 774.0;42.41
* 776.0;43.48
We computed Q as 0.22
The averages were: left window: 32.4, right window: 49.4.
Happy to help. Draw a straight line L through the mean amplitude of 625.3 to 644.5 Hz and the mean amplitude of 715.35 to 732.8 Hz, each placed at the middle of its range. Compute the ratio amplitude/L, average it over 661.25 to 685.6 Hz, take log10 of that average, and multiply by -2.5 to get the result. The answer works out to 0.18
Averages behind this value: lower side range 22.8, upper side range 52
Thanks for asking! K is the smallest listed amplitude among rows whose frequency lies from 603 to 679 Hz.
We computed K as 12.89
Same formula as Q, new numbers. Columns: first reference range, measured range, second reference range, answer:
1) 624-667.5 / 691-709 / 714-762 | 0.263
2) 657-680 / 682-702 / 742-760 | 0.253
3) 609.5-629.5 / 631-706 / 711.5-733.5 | 0.067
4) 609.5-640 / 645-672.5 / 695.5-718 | -0.207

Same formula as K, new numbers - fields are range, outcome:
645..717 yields 24.7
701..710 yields 31.3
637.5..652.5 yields 27.81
